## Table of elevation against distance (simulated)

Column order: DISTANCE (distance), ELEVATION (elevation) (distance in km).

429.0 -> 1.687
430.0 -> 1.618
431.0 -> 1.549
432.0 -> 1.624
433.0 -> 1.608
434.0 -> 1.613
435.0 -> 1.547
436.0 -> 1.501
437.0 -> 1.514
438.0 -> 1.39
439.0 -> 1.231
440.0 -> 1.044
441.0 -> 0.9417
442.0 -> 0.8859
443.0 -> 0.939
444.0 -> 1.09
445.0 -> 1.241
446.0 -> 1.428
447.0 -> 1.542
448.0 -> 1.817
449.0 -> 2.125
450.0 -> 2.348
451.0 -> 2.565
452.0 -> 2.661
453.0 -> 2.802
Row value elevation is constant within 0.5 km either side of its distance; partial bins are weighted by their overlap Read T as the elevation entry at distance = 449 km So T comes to 2.125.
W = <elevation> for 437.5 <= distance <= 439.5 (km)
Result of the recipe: 1.31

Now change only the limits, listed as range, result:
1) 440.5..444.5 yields 0.964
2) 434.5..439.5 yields 1.44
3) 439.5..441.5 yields 0.993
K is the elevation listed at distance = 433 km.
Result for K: 1.608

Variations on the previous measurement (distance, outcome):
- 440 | 1.044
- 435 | 1.547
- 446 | 1.428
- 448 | 1.817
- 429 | 1.687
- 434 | 1.613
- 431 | 1.549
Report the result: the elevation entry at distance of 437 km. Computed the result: 1.514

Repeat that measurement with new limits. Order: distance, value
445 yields 1.241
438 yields 1.39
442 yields 0.8859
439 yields 1.231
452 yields 2.661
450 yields 2.348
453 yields 2.802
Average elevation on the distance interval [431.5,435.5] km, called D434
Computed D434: 1.6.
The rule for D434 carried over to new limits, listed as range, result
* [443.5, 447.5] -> 1.33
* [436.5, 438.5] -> 1.45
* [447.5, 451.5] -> 2.21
